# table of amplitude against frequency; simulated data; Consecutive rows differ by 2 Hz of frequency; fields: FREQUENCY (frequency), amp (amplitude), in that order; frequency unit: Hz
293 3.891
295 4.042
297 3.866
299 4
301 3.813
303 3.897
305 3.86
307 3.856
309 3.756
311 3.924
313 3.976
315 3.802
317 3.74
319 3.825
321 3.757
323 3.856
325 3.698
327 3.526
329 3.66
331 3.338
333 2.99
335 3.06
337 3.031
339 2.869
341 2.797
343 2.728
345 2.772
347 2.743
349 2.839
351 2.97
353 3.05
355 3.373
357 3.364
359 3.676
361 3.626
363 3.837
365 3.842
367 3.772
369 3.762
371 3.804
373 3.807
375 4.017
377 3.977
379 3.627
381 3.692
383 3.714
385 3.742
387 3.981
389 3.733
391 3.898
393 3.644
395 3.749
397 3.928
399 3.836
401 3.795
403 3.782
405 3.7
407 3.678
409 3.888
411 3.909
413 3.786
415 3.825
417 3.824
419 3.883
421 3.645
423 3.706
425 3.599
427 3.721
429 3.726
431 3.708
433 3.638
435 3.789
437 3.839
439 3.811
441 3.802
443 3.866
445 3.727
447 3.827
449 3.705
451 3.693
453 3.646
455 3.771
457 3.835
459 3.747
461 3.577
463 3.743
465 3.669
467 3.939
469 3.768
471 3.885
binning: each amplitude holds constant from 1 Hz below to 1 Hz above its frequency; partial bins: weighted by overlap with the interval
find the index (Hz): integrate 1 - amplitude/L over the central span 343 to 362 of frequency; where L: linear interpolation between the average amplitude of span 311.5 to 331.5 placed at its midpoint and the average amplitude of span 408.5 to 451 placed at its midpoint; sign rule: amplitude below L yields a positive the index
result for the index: 3.1 Hz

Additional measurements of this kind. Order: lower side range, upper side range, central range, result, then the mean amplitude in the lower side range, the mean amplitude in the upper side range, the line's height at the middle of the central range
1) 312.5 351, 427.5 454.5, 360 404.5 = -3.7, 3.3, 3.75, 3.51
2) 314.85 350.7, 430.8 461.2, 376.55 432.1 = -3.1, 3.26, 3.75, 3.57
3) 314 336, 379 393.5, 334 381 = 3.9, 3.57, 3.77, 3.67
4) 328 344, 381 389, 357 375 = -1.3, 3.06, 3.79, 3.5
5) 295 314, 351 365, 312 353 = 4.3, 3.89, 3.48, 3.67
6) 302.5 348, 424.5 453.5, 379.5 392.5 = -0.6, 3.45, 3.74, 3.61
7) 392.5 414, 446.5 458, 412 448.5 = 0.0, 3.79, 3.74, 3.77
